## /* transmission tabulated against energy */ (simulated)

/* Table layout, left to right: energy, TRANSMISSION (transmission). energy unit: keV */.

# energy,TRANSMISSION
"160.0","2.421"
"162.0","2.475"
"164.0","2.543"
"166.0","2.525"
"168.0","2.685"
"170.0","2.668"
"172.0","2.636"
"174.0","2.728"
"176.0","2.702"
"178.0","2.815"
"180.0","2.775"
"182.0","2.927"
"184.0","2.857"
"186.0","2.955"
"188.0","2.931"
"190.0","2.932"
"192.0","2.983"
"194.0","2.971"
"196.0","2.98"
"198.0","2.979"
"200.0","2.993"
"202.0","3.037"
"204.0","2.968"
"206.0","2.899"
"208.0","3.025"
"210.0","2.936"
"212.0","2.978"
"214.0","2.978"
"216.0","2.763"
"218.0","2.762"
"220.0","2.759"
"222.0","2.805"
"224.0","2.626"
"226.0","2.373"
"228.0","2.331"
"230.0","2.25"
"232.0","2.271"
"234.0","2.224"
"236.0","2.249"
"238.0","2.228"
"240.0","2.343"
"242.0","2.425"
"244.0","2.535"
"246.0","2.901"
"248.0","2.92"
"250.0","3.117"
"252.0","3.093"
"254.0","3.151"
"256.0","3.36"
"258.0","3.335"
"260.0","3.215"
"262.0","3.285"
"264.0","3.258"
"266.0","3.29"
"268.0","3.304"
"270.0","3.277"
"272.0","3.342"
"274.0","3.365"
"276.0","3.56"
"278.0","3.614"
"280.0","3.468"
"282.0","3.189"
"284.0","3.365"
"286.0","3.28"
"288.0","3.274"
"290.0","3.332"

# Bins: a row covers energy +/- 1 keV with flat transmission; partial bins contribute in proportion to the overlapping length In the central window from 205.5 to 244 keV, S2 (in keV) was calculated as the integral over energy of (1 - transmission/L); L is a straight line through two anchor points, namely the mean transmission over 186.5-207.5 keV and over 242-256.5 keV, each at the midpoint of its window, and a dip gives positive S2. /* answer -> 4.9 keV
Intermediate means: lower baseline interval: 2.97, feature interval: 2.59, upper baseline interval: 2.96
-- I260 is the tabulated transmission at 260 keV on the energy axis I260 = 3.215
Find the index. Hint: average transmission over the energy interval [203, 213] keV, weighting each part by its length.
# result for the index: 2.96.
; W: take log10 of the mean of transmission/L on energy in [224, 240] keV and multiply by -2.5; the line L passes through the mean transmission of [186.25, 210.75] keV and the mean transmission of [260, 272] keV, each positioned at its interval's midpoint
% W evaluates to 0.33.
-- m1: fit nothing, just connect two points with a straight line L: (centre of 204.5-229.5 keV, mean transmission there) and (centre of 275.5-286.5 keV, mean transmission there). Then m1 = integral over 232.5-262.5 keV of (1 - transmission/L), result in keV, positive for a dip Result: 2.7 keV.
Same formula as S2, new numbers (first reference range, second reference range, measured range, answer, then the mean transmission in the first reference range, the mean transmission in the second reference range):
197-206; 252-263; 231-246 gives 3.8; 2.98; 3.25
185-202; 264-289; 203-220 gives 0.8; 2.97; 3.36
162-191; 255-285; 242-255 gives 1.2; 2.75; 3.35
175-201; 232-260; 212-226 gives 0.3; 2.91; 2.76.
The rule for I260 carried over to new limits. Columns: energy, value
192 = 2.983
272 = 3.342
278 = 3.614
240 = 2.343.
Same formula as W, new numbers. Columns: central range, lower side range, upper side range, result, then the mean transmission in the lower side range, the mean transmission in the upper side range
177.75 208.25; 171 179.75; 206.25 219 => -0.05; 2.72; 2.91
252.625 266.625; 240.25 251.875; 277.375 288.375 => -0.10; 2.78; 3.36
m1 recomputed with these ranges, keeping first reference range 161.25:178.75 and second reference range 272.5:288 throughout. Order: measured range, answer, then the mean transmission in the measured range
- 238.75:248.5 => 1.7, 2.6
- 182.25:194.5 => -0.7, 2.94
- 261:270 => 0.0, 3.28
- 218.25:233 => 2.5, 2.5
